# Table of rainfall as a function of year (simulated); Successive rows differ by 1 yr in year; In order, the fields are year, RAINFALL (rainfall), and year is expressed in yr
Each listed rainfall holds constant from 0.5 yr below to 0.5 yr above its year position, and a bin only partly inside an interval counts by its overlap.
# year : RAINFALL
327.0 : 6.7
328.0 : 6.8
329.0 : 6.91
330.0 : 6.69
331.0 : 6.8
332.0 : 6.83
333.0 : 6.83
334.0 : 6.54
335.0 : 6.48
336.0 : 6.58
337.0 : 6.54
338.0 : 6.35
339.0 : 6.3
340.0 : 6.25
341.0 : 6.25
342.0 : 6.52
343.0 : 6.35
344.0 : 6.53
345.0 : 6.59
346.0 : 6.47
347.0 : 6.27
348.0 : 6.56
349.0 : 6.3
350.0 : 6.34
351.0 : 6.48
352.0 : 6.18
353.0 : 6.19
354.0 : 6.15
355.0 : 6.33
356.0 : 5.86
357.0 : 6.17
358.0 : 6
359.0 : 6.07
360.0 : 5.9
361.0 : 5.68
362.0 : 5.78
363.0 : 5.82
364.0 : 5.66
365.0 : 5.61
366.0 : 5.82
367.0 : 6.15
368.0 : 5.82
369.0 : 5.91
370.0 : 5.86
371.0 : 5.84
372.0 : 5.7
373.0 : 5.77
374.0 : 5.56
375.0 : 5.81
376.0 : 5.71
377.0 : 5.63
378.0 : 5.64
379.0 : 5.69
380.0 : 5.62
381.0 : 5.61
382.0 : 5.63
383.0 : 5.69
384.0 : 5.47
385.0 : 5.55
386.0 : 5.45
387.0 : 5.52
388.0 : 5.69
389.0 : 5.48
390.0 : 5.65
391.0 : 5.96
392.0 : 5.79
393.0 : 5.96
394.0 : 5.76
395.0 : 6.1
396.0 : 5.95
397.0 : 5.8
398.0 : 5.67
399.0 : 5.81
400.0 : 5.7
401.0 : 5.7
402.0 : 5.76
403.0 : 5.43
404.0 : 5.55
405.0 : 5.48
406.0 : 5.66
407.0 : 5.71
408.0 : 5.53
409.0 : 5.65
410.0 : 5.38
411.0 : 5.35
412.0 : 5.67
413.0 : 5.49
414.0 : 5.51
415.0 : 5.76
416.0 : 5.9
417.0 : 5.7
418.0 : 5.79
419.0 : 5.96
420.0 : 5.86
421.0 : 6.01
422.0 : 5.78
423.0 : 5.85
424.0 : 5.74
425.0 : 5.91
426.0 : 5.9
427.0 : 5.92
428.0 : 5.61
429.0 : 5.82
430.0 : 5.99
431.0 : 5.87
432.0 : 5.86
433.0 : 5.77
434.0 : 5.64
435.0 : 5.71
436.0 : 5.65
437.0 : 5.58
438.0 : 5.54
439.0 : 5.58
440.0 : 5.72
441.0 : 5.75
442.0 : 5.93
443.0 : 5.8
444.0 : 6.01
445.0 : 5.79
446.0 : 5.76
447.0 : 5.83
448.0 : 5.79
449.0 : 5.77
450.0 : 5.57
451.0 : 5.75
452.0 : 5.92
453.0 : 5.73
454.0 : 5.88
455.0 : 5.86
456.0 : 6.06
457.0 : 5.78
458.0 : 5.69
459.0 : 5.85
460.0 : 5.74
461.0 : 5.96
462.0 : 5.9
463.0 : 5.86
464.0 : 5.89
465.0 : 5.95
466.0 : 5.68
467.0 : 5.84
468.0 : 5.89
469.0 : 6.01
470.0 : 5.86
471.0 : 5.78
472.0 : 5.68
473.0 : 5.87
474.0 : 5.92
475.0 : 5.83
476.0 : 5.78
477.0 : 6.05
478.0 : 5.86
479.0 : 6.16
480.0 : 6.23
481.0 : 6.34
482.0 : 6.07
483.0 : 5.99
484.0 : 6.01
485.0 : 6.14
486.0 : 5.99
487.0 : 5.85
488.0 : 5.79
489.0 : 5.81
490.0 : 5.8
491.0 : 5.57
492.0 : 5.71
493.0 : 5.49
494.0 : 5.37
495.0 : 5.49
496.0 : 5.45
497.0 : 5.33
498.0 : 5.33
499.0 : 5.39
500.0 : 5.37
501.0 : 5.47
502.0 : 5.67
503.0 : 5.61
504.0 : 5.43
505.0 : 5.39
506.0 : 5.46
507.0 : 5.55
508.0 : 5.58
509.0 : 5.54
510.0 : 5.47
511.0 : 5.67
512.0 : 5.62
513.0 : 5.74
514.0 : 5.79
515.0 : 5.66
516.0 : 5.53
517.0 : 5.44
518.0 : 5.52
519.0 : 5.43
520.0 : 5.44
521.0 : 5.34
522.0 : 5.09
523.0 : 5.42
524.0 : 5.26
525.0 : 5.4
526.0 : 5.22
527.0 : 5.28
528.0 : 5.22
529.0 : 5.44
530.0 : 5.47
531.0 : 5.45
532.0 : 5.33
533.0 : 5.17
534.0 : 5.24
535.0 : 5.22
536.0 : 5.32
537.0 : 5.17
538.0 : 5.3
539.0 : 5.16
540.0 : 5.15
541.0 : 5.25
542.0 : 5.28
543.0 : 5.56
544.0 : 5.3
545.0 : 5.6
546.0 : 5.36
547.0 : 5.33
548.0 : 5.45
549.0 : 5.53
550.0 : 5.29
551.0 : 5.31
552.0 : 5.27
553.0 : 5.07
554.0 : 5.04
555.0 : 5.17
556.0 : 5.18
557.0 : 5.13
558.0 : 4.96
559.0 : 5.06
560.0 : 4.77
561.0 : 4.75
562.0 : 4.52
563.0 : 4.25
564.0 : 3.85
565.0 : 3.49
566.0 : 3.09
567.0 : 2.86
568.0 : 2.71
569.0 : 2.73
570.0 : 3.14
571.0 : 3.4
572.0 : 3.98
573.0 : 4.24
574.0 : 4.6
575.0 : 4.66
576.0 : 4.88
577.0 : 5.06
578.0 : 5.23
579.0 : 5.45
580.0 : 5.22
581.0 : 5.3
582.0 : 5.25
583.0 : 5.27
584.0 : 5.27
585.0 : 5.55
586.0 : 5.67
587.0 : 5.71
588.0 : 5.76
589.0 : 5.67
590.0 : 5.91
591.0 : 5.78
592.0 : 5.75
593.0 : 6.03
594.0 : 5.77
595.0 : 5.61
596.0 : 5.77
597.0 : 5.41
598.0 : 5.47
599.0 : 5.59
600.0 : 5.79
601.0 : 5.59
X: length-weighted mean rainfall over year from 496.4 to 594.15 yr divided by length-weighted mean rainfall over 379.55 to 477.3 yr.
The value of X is 0.89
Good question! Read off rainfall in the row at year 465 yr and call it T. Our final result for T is 5.95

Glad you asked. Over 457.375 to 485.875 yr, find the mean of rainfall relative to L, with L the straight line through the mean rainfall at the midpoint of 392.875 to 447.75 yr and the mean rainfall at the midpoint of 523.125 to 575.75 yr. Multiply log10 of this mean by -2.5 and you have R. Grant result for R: -0.10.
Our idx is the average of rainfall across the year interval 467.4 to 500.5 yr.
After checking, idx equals 5.79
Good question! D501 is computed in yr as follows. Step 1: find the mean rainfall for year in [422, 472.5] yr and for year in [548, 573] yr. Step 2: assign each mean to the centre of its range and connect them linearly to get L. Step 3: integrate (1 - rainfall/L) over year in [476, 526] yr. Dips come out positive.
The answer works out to -4.9 yr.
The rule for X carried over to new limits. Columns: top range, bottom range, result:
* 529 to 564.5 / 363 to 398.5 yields 0.90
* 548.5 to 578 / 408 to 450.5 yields 0.77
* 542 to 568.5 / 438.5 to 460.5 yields 0.82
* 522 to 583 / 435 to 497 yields 0.84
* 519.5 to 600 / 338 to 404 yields 0.86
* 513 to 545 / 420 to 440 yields 0.93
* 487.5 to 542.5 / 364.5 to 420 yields 0.95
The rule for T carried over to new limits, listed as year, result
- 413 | 5.49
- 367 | 6.15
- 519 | 5.43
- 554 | 5.04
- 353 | 6.19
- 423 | 5.85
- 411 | 5.35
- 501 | 5.47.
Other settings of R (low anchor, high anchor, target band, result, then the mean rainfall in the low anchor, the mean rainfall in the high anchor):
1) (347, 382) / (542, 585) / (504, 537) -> -0.09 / 5.92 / 4.72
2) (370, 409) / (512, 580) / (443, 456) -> -0.08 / 5.69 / 4.96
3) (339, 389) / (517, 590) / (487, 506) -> -0.05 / 5.95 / 4.99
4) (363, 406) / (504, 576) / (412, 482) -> -0.08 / 5.71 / 5.01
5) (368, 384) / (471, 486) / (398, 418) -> 0.03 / 5.71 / 5.99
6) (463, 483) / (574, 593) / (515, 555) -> 0.06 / 5.93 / 5.41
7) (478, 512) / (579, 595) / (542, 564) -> 0.10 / 5.68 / 5.59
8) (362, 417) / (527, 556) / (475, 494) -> -0.09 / 5.69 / 5.3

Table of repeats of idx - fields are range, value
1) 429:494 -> 5.84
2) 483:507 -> 5.61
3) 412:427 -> 5.8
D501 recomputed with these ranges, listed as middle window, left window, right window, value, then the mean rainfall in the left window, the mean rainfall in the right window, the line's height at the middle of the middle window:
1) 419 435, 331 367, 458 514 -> 0.35 yr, 6.25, 5.75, 5.96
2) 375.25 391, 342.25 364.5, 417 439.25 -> 1.05 yr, 6.17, 5.79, 6.02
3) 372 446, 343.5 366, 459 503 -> 3.30 yr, 6.13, 5.79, 5.98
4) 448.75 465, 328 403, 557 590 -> -1.31 yr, 6.02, 4.6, 5.4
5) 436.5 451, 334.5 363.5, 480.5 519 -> 0.30 yr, 6.25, 5.64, 5.87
